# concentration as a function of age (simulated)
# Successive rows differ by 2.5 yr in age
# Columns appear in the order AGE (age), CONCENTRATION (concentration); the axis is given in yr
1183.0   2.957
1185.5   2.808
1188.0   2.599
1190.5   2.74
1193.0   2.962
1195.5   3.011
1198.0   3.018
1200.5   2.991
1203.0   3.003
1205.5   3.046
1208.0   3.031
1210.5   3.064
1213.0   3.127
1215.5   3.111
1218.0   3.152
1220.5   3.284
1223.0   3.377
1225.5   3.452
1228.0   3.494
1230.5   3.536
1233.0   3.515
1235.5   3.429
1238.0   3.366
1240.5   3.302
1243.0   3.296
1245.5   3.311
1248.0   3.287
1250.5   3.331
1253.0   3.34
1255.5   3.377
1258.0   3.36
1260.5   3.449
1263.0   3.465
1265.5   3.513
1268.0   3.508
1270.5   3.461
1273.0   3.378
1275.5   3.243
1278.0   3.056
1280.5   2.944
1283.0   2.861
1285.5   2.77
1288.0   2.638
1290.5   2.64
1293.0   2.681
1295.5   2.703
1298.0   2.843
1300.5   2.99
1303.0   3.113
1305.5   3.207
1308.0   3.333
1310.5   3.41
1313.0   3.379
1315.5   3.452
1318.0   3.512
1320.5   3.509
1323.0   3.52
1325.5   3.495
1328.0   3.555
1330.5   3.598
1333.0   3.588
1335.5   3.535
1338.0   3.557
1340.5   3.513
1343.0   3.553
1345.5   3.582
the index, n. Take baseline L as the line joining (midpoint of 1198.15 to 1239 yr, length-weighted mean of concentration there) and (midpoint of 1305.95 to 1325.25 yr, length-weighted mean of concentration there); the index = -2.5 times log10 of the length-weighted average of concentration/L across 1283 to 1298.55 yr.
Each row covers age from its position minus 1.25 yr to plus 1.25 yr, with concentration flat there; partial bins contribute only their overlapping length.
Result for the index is 0.24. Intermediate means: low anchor 3.24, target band 2.72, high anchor 3.44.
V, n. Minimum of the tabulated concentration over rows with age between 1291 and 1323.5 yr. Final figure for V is 2.681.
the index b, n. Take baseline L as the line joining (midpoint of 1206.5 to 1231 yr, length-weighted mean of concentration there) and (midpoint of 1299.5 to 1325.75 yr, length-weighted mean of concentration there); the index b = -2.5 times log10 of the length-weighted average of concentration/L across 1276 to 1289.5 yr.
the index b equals 0.158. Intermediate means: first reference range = 3.25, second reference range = 3.35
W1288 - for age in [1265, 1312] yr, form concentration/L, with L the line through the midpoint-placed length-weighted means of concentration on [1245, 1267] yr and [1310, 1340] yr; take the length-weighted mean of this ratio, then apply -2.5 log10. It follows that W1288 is 0.13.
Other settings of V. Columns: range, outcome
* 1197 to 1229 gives 2.991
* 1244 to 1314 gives 2.638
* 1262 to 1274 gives 3.378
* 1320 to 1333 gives 3.495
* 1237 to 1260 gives 3.287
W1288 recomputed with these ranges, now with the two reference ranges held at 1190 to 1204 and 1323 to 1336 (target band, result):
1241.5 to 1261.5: -0.04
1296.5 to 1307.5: 0.13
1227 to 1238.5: -0.12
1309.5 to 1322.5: 0.01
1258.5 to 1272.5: -0.06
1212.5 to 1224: -0.05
